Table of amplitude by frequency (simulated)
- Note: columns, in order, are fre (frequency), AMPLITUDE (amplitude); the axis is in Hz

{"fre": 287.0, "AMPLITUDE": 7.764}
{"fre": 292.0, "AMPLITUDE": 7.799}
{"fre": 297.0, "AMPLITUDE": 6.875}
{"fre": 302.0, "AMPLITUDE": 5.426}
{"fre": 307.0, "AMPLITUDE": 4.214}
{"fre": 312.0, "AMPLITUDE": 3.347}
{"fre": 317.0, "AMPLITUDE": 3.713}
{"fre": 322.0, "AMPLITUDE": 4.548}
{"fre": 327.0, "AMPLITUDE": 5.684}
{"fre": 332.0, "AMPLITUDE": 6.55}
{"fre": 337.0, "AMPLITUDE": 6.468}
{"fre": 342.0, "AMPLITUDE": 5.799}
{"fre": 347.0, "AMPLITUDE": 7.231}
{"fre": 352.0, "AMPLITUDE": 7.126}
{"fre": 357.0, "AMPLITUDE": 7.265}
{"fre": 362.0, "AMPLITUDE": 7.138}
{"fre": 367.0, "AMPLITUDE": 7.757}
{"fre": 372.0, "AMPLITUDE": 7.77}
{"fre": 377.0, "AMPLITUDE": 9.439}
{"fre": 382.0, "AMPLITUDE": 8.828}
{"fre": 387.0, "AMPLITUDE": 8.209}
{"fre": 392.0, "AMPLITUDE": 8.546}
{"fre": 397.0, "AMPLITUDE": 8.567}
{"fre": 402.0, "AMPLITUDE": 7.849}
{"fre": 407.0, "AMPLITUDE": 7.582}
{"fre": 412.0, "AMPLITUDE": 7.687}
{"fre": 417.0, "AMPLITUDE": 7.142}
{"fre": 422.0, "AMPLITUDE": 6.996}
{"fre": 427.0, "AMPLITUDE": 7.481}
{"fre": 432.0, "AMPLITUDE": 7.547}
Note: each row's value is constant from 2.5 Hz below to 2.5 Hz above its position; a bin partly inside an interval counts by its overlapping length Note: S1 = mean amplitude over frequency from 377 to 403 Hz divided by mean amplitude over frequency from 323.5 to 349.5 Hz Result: 1.36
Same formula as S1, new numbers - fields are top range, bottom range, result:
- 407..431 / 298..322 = 1.68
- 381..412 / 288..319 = 1.52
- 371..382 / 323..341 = 1.45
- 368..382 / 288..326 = 1.63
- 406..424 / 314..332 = 1.51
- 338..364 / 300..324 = 1.63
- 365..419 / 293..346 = 1.51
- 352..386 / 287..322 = 1.49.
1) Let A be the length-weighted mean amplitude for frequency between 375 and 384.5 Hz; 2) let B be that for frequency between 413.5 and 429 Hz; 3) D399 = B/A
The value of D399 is 0.8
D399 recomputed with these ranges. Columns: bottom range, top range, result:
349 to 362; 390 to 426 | 1.08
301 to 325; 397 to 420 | 1.82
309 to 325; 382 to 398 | 2.16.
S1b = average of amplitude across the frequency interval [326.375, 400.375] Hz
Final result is 7.54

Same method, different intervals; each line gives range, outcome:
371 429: 8.02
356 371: 7.44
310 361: 5.84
